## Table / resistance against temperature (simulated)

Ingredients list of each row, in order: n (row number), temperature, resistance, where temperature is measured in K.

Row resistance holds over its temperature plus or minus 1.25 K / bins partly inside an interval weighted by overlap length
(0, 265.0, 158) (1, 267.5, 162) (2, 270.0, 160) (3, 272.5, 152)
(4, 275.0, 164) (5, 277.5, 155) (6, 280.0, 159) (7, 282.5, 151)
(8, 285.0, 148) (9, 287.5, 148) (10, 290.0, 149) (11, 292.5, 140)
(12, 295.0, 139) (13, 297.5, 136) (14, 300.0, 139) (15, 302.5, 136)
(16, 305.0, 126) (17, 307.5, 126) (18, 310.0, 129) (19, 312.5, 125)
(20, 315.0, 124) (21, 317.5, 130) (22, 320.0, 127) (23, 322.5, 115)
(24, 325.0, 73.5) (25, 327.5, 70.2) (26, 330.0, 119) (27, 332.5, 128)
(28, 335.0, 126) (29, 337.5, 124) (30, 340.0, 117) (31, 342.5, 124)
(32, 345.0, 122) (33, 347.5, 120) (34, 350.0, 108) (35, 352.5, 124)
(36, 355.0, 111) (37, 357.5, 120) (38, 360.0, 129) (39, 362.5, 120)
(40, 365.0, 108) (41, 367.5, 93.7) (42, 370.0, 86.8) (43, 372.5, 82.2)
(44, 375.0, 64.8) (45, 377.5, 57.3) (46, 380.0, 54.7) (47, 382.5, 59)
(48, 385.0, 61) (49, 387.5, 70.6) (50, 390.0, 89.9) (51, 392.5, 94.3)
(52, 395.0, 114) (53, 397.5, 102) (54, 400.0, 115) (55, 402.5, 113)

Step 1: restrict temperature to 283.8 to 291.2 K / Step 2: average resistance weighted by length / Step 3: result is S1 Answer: 148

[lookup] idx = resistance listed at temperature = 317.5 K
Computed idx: 130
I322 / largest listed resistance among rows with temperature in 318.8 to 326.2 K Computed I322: 127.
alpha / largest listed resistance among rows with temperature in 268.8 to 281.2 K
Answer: 164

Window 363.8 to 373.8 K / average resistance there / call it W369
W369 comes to 92.5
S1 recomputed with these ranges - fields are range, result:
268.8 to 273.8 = 156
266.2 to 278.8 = 159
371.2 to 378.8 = 68.1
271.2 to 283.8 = 156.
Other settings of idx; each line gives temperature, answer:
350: 108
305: 126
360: 129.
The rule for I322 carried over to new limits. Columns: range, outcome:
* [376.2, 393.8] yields 94.3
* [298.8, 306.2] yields 139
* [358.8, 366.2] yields 129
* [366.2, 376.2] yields 93.7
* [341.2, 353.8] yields 124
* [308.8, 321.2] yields 130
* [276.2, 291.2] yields 159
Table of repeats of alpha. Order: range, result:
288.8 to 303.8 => 149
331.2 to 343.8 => 128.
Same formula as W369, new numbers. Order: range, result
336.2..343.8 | 122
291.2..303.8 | 138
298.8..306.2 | 134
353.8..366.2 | 118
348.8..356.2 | 114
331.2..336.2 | 127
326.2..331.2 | 94.1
